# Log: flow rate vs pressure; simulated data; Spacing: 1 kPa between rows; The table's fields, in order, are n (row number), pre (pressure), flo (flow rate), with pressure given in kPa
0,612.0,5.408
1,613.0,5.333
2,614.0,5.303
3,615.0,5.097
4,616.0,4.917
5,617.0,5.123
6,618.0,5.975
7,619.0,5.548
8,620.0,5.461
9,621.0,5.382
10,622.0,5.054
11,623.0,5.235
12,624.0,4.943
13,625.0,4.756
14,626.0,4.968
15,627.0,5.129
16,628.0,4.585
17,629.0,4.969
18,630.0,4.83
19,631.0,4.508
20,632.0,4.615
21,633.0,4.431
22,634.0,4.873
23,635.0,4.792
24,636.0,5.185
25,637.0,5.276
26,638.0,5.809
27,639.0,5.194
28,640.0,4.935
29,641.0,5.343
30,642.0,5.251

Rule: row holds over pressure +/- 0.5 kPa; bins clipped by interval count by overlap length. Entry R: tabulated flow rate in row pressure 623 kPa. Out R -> 5.235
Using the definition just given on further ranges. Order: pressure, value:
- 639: 5.194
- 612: 5.408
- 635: 4.792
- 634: 4.873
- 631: 4.508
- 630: 4.83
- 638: 5.809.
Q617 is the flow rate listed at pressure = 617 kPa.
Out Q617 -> 5.123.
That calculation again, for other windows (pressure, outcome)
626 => 4.968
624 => 4.943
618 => 5.975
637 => 5.276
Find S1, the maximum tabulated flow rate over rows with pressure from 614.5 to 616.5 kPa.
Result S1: 5.097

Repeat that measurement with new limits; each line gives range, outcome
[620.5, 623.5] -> 5.382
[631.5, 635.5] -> 4.873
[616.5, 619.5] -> 5.975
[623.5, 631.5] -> 5.129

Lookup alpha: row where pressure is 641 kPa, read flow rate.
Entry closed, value 5.343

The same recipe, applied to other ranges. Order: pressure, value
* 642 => 5.251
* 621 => 5.382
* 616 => 4.917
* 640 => 4.935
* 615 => 5.097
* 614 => 5.303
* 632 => 4.615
